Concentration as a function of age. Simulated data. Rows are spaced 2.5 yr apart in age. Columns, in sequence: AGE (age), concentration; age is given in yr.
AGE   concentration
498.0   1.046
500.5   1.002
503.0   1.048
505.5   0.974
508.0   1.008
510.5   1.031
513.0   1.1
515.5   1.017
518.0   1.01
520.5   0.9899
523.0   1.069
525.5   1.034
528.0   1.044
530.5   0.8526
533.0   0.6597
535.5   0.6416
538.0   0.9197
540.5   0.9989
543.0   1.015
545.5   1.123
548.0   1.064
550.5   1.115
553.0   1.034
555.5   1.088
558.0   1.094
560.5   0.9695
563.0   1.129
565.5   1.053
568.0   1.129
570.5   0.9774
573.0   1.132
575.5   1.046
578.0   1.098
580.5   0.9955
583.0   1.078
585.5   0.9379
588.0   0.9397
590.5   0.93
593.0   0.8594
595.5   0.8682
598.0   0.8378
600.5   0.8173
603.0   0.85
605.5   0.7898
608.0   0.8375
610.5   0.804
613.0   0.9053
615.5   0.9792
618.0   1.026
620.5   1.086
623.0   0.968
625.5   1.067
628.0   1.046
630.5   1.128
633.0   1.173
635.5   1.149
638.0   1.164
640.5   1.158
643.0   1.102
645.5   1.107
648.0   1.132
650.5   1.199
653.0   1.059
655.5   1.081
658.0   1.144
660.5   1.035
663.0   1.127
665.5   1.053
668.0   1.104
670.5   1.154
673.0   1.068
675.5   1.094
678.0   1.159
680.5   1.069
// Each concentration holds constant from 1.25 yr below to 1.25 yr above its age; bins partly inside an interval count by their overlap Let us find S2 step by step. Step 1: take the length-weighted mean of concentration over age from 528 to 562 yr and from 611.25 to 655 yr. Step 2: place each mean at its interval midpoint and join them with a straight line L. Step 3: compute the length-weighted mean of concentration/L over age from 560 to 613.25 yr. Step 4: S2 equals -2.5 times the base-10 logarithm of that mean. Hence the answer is 0.073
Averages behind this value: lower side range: 0.971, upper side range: 1.08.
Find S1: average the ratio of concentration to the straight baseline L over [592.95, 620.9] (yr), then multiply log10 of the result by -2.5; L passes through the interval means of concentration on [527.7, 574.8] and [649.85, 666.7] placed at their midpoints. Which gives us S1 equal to 0.19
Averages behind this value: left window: 1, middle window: 0.884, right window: 1.1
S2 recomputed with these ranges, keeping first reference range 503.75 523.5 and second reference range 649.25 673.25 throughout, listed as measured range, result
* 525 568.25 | 0.05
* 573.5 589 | 0.04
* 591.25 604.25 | 0.25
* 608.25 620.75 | 0.15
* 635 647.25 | -0.04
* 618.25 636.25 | 0.00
